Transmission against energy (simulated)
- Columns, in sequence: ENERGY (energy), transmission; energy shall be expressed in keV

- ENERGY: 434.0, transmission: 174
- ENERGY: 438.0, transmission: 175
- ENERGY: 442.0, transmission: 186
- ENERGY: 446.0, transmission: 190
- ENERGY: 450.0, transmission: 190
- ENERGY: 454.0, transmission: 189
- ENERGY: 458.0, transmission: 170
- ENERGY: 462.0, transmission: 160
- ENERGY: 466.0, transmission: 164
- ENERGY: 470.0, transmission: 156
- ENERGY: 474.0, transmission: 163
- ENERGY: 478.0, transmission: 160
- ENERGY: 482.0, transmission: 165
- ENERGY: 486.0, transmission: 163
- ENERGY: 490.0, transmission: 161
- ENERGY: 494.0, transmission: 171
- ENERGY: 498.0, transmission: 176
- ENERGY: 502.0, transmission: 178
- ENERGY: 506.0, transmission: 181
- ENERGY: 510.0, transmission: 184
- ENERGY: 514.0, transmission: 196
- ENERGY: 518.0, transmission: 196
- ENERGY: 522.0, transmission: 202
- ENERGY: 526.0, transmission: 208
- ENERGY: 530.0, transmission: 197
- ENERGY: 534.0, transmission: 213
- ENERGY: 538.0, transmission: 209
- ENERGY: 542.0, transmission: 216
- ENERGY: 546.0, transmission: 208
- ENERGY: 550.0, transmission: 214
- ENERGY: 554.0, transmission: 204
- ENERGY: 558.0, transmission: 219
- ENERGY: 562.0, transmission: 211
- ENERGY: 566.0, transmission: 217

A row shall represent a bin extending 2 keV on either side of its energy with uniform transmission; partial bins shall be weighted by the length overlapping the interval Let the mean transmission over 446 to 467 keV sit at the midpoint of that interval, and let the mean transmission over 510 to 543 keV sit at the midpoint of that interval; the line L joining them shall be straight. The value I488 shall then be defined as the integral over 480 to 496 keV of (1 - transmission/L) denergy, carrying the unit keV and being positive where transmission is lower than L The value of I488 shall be 2.0 keV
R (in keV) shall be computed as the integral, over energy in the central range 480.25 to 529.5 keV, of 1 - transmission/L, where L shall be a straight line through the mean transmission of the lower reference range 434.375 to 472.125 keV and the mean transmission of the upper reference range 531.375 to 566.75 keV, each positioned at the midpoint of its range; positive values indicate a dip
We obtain 3.3 keV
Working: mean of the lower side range 175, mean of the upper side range 212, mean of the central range 182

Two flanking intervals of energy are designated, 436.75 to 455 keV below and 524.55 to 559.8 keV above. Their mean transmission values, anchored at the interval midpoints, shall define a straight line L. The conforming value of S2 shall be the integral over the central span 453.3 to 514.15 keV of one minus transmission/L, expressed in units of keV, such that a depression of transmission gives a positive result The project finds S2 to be 8.0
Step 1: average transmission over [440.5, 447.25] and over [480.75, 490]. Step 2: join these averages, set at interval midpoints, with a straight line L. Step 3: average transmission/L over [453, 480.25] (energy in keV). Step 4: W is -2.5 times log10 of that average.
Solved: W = 0.06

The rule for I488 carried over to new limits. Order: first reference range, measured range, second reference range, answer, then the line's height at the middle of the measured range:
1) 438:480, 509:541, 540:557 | -0.1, 201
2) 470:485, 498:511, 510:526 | 0.4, 186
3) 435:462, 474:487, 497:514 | 1.4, 182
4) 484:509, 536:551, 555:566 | -0.6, 203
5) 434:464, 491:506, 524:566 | 1.6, 195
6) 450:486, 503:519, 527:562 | 0.3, 191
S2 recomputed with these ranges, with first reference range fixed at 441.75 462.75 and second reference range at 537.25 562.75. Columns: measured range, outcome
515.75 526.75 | 0.09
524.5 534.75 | 0.02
